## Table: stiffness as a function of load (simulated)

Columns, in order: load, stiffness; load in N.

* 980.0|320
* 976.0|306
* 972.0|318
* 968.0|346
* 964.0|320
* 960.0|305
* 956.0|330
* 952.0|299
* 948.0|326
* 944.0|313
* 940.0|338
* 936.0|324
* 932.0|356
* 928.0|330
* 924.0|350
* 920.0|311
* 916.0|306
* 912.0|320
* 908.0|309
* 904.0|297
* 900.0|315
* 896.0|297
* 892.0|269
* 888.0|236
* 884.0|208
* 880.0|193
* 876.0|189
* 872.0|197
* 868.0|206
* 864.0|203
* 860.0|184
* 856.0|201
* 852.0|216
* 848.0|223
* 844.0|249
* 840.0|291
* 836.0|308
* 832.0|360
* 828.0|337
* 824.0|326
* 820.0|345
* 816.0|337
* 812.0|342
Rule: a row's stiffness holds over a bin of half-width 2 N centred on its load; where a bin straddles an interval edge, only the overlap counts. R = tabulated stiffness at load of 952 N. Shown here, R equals 299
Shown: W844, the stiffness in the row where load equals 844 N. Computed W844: 249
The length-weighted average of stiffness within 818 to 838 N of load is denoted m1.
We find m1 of 335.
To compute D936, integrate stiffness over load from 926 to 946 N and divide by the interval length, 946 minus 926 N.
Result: 332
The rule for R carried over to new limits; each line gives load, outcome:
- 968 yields 346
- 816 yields 337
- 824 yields 326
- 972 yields 318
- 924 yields 350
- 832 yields 360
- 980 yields 320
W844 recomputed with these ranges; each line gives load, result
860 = 184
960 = 305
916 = 306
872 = 197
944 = 313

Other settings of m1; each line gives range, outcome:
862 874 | 202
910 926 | 322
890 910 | 297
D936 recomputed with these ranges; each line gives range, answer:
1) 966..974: 332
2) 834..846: 283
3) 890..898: 283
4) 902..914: 309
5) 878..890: 212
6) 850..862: 200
